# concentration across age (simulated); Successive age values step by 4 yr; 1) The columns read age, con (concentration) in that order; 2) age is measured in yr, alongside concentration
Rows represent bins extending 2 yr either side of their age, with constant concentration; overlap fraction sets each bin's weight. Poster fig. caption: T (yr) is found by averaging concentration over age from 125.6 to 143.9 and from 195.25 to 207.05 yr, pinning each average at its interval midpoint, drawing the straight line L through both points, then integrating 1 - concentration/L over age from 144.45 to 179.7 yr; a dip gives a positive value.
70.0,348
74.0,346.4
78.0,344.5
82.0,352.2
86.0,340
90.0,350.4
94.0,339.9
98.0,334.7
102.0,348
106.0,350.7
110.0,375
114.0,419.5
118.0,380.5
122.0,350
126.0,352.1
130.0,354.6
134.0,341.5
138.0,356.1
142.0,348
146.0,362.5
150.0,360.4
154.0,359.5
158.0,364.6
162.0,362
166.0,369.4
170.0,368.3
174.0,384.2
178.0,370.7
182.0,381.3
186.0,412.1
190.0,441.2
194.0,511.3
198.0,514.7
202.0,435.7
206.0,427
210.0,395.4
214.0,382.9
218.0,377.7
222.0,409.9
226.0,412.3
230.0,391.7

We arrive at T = 2.7 yr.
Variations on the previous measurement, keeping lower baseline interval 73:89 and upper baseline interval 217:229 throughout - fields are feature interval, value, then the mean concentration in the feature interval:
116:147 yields 0.9 yr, 355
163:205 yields -3.4 yr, 418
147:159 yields 0.4 yr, 361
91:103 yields 0.4 yr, 341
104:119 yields -1.0 yr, 381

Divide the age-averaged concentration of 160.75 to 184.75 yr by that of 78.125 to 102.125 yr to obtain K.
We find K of 1.09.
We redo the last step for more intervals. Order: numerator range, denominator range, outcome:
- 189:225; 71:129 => 1.21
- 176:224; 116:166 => 1.18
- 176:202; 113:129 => 1.18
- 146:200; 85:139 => 1.12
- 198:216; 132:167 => 1.18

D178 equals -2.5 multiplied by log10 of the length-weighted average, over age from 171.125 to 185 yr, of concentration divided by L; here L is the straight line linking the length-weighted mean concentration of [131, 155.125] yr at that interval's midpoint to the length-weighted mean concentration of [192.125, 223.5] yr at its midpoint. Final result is 0.04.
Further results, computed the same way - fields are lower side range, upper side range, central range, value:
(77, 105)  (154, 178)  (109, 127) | -0.070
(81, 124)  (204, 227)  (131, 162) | 0.055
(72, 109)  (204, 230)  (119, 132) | 0.020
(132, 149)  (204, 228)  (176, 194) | -0.088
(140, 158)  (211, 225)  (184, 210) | -0.184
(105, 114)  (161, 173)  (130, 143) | 0.070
